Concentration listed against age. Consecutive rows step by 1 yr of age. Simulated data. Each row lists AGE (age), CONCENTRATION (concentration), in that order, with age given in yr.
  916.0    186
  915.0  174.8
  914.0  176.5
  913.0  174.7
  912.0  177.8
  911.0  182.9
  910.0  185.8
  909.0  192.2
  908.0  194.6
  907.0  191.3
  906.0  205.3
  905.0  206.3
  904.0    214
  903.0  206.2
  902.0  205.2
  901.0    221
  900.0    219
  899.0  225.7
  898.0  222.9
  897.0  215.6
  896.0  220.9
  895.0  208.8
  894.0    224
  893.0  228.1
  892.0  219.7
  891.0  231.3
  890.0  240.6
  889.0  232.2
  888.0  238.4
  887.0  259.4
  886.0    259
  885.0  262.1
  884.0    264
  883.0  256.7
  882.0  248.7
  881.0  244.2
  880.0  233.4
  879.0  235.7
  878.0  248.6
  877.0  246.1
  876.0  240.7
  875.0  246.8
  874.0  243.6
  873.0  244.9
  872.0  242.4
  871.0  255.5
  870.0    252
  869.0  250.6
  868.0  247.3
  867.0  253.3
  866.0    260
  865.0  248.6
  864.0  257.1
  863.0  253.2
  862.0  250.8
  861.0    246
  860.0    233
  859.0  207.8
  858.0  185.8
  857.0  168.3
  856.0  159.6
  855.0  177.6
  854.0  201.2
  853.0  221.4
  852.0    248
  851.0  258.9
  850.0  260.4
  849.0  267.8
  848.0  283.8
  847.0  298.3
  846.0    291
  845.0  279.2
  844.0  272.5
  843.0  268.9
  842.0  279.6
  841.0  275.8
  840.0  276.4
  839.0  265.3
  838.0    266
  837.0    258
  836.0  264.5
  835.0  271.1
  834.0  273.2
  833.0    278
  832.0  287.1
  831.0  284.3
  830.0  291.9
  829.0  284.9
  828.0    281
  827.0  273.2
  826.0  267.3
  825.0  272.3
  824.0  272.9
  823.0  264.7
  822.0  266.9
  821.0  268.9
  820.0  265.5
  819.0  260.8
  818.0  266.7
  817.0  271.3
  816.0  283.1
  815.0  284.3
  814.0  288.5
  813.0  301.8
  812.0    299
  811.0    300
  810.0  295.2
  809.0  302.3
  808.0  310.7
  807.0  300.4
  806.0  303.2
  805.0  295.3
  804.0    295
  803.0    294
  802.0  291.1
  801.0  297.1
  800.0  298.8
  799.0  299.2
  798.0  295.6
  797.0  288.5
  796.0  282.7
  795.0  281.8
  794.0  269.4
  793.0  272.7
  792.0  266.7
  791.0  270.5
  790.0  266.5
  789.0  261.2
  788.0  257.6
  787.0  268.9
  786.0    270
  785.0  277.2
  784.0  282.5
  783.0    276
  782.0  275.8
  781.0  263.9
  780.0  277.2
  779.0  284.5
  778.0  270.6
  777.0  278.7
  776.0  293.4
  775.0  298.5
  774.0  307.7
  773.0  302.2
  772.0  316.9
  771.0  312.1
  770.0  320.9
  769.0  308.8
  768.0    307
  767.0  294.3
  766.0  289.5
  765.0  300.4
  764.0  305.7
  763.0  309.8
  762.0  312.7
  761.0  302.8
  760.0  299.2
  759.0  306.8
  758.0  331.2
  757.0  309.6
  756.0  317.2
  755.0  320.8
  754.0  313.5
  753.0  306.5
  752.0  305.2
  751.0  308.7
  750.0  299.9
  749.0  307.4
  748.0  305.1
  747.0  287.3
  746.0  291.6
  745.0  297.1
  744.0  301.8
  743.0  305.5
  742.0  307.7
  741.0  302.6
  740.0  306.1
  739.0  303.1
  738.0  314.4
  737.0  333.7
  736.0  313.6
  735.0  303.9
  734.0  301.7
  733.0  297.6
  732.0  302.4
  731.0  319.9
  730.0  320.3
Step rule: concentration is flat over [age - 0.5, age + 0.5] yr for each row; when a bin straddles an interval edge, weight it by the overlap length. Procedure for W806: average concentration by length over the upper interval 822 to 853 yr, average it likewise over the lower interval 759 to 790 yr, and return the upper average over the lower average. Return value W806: 0.9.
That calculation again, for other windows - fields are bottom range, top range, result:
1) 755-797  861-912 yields 0.80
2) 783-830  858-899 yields 0.85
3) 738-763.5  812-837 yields 0.90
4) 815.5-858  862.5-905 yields 0.91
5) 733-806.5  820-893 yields 0.86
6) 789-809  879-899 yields 0.82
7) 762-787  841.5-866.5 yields 0.83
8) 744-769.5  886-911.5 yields 0.71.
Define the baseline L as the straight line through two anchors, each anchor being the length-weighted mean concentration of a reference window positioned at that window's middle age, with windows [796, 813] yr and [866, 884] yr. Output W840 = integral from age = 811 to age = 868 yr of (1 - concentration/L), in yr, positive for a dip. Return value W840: 2.5 yr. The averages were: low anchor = 298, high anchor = 247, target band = 261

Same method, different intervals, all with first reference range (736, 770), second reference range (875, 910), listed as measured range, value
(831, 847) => -1.0 yr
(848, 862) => 1.6 yr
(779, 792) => 0.8 yr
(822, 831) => -0.4 yr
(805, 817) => -1.0 yr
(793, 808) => -0.7 yr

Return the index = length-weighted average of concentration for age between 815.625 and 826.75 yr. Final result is 269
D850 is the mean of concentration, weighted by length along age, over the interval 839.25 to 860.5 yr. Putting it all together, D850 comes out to 244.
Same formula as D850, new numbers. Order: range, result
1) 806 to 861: 266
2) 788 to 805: 283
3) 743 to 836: 290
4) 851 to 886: 237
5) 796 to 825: 288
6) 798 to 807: 297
